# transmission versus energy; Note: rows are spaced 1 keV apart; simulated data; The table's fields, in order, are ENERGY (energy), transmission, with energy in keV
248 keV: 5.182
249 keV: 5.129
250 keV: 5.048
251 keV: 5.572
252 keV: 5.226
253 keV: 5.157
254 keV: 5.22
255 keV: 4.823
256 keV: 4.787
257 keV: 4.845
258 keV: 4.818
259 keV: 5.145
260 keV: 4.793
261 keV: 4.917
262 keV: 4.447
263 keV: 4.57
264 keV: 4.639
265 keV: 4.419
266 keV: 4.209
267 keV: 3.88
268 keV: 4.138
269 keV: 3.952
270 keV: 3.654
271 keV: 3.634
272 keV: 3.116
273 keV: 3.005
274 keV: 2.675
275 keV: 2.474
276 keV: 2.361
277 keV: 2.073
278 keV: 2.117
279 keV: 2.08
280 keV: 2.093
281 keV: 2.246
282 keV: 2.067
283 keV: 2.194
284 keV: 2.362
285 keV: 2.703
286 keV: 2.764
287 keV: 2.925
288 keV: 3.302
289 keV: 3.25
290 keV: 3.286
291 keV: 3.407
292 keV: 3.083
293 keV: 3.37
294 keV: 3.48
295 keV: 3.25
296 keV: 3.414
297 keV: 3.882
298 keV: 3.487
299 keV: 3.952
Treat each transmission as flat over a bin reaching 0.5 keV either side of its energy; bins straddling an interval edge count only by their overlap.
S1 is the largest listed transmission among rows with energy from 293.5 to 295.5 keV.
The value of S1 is 3.48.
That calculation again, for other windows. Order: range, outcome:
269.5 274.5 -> 3.654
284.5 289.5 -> 3.302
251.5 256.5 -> 5.226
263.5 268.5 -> 4.639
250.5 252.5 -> 5.572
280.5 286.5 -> 2.764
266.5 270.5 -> 4.138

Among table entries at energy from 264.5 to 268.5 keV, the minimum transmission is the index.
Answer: 3.88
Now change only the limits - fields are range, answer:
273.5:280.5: 2.073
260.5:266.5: 4.209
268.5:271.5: 3.634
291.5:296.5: 3.083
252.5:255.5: 4.823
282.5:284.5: 2.194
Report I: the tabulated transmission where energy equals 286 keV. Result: 2.764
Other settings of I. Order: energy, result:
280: 2.093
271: 3.634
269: 3.952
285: 2.703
